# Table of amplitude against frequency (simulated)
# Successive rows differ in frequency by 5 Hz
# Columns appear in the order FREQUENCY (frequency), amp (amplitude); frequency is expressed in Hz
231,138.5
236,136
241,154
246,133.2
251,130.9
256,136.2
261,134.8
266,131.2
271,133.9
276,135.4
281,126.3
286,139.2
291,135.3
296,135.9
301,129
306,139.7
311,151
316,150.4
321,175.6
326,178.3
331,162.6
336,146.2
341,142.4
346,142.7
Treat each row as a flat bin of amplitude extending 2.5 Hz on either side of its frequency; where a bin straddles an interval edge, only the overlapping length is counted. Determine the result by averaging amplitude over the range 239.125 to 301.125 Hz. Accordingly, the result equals 135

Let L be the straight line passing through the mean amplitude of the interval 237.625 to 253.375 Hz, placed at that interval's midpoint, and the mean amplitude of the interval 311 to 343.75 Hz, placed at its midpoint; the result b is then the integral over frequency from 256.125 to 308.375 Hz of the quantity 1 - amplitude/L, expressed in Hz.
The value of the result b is 4.8 Hz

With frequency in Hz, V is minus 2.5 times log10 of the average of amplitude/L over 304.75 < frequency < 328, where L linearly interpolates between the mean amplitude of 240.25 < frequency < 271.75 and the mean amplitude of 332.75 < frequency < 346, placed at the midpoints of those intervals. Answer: -0.12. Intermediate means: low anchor 135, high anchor 145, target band 160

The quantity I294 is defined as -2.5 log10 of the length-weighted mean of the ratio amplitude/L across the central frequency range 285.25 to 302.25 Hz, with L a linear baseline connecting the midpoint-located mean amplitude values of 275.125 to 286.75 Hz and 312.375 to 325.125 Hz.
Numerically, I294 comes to 0.06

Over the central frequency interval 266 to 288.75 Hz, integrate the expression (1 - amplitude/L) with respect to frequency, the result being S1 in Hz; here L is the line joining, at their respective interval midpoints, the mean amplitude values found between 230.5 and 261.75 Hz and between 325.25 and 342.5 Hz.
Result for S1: 1.7 Hz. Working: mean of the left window 138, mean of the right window 156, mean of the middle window 133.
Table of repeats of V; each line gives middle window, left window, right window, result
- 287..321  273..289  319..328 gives 0.10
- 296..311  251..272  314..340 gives 0.11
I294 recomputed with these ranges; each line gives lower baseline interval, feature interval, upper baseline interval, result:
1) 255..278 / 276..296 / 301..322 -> 0.053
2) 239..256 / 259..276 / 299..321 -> 0.059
